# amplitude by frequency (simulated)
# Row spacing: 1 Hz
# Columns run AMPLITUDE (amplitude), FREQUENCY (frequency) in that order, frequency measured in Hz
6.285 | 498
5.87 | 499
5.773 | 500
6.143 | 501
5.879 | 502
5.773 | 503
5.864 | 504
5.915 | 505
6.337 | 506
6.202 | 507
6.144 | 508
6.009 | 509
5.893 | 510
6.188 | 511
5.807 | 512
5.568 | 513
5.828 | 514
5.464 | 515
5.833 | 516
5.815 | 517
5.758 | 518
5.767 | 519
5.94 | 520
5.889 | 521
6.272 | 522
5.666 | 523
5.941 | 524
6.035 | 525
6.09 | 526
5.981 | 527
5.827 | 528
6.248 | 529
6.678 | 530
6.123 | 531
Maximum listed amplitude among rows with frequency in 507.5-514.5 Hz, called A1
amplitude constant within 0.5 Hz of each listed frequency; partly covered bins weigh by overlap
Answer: 6.188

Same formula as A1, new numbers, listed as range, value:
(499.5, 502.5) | 6.143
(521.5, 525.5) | 6.272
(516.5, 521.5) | 5.94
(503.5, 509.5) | 6.337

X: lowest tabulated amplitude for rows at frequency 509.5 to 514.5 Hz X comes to 5.568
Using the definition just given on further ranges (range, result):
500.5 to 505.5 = 5.773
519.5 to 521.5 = 5.889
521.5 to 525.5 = 5.666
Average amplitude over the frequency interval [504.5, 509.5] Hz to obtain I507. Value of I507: 6.12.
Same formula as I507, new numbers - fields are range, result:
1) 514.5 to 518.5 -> 5.72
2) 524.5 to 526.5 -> 6.06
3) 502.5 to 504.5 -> 5.82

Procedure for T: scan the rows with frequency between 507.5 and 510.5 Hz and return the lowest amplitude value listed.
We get 5.893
